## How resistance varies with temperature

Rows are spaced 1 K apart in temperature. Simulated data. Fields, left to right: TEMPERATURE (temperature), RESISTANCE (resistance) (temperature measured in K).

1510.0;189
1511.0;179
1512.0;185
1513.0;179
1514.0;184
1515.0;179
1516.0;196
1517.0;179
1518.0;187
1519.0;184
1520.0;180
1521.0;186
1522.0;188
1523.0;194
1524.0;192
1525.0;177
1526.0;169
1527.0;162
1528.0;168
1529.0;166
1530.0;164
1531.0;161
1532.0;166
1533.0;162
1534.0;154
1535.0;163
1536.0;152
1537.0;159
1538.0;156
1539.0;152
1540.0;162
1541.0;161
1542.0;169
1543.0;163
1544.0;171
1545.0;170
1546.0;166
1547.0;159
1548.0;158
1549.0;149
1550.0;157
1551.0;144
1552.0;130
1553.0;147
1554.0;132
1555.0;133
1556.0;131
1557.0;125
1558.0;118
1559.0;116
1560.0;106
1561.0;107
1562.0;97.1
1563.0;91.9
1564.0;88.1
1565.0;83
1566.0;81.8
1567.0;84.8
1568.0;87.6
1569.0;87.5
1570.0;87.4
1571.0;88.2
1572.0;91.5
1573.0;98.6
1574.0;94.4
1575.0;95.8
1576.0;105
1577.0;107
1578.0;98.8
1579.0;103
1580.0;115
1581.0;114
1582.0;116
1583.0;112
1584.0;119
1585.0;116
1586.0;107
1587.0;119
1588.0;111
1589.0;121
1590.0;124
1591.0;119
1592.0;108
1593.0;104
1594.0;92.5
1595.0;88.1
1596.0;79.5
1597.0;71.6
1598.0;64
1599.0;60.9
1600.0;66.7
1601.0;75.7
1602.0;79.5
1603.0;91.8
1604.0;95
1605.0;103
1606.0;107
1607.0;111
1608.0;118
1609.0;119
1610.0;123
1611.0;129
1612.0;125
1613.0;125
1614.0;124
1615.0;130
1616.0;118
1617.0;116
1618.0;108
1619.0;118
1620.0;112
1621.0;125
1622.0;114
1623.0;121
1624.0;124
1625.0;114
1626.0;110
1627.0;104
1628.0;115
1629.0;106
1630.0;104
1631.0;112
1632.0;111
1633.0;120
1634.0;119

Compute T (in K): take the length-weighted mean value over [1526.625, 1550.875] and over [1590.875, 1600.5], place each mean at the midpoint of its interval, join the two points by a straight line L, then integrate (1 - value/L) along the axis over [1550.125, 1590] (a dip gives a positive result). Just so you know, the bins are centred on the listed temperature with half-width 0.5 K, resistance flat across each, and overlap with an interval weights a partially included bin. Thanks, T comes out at 2.9 K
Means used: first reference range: 161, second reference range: 84.1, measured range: 109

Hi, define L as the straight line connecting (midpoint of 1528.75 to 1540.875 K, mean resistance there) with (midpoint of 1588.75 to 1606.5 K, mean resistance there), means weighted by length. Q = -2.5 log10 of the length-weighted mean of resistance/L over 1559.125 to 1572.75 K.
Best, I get 0.34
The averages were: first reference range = 160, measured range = 91.7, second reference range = 91.3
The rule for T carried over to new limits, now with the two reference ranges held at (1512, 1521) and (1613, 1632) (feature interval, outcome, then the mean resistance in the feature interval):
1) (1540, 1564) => 3.4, 139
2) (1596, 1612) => 4.0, 94.8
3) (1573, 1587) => 3.4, 108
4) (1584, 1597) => 2.8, 106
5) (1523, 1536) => 0.6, 167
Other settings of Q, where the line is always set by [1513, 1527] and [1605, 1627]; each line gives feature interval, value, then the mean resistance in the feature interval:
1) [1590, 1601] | 0.46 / 86.7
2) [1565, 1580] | 0.49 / 94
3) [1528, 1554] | 0.07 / 158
